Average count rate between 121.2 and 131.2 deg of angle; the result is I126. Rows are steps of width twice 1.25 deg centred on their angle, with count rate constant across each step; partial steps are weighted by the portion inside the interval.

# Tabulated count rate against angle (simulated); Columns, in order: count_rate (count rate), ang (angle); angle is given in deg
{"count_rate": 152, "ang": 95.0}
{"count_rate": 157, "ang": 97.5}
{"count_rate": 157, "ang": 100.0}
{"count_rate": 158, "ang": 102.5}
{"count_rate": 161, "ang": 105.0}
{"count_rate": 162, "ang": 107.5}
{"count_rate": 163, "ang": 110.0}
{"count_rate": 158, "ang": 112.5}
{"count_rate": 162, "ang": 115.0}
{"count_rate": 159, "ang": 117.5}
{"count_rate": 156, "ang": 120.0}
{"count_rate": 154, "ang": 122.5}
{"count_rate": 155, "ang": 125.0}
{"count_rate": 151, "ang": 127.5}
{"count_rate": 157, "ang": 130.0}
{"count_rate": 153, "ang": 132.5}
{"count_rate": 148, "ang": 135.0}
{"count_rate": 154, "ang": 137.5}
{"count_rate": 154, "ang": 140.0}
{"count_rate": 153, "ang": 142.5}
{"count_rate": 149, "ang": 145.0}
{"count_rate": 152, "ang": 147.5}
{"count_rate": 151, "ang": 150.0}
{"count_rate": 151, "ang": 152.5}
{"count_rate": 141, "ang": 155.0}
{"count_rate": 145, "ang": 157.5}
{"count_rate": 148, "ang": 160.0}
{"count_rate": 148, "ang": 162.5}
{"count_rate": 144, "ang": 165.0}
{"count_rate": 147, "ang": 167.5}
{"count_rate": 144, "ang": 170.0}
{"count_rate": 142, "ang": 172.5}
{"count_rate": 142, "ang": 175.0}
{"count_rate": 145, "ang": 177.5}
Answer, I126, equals 154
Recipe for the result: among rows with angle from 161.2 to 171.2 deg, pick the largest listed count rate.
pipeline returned 148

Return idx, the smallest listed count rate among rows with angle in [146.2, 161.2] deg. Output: 141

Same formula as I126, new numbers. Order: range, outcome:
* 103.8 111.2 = 162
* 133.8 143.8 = 152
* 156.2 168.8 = 146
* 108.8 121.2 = 160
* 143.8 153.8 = 151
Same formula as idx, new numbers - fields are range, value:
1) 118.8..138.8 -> 148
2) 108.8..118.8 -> 158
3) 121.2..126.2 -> 154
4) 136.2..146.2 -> 149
